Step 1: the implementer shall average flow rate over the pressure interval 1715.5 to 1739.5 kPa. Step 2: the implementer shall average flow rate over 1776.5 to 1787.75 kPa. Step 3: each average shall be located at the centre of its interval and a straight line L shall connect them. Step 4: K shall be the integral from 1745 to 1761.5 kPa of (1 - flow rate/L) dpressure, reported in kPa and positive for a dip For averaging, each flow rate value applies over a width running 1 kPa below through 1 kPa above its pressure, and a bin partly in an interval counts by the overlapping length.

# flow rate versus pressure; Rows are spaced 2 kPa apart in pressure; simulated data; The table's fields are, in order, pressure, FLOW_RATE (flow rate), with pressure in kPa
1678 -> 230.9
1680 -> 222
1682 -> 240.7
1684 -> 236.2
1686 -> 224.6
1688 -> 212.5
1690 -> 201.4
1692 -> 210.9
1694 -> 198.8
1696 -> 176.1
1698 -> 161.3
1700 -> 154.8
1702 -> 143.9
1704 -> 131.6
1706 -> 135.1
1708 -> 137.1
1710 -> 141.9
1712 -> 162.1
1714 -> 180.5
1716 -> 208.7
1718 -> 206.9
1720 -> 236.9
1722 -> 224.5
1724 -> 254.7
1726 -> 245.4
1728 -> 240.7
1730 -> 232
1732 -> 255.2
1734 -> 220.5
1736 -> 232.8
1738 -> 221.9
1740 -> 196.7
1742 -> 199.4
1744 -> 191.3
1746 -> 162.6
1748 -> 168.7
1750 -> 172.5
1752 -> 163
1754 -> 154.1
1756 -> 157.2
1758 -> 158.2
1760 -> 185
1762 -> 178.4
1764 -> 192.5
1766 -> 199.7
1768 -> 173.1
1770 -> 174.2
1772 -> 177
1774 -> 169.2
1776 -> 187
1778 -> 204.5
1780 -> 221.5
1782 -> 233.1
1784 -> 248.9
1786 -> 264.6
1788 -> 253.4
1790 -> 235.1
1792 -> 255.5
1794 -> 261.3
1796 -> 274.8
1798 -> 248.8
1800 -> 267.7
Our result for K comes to 4.7 kPa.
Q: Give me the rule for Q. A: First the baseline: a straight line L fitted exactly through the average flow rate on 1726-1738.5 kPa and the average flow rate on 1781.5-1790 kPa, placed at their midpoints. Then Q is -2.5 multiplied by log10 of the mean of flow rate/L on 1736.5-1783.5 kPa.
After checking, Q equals 0.291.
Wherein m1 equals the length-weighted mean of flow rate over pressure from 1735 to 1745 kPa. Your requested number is 208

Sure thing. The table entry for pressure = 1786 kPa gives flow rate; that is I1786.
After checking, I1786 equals 264.6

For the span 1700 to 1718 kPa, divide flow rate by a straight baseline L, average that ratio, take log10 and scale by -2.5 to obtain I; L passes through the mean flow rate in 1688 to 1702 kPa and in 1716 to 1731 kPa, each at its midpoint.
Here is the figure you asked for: 0.30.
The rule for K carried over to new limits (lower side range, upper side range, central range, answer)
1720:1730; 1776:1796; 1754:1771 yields 4.6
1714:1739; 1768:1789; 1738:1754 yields 3.1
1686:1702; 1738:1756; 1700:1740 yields -3.8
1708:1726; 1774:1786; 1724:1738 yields -2.3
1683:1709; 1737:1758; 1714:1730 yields -4.5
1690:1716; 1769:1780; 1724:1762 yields -4.9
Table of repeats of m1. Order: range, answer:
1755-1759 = 158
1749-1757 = 162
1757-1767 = 183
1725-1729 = 243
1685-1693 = 212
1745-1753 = 167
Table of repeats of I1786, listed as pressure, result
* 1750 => 172.5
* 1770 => 174.2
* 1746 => 162.6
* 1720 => 236.9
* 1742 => 199.4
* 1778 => 204.5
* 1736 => 232.8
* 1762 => 178.4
